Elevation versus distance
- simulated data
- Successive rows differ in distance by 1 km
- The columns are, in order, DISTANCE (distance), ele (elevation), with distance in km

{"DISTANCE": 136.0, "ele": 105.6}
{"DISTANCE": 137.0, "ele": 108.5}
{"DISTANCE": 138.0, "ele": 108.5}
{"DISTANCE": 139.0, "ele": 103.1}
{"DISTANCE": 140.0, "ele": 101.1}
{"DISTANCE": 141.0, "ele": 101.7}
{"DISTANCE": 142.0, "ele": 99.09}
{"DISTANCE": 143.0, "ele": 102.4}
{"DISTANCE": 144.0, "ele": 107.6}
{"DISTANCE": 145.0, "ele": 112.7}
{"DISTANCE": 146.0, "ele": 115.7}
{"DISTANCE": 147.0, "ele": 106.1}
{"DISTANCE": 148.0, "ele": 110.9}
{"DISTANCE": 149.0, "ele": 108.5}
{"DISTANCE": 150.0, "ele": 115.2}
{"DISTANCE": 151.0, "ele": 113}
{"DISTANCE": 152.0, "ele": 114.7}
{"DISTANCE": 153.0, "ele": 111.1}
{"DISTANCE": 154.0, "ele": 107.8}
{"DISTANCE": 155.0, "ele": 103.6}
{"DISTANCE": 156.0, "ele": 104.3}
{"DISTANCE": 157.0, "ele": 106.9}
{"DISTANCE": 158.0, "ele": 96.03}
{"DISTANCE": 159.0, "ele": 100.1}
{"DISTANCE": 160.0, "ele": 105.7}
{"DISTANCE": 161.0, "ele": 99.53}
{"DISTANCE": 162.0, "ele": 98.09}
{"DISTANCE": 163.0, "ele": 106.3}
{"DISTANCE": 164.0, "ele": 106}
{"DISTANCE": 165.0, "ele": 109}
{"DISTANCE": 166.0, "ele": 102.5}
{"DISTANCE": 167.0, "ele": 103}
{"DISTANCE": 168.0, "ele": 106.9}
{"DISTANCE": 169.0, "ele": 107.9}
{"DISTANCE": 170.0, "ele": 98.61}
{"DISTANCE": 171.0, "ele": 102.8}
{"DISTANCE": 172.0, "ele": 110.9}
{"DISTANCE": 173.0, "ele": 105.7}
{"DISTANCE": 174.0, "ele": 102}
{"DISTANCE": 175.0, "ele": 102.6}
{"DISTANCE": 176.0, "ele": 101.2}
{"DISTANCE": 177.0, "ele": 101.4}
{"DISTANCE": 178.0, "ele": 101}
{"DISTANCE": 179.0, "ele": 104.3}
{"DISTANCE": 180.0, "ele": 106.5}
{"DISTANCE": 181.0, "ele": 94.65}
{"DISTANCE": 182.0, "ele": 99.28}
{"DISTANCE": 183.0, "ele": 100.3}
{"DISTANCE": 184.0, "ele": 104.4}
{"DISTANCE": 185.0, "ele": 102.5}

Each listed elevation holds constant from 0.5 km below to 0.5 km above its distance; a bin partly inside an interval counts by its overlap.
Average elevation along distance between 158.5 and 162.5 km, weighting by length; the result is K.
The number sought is 101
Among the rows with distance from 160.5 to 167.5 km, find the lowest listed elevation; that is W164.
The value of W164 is 98.09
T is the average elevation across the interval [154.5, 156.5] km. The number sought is 104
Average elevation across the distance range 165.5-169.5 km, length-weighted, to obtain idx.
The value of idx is 105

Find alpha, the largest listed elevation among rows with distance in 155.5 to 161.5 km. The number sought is 106.9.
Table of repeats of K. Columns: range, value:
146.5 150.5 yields 110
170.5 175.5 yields 105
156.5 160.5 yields 102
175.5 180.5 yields 103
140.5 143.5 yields 101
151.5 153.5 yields 113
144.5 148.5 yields 111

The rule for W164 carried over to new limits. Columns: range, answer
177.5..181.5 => 94.65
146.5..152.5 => 106.1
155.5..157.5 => 104.3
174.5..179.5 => 101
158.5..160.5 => 100.1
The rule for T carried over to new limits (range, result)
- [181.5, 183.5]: 99.8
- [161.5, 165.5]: 105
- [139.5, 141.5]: 101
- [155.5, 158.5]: 102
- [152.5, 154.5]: 109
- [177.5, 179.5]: 103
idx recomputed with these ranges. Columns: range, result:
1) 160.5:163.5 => 101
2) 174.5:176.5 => 102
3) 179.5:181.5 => 101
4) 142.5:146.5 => 110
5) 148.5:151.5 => 112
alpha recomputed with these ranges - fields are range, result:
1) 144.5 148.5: 115.7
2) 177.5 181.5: 106.5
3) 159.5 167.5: 109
